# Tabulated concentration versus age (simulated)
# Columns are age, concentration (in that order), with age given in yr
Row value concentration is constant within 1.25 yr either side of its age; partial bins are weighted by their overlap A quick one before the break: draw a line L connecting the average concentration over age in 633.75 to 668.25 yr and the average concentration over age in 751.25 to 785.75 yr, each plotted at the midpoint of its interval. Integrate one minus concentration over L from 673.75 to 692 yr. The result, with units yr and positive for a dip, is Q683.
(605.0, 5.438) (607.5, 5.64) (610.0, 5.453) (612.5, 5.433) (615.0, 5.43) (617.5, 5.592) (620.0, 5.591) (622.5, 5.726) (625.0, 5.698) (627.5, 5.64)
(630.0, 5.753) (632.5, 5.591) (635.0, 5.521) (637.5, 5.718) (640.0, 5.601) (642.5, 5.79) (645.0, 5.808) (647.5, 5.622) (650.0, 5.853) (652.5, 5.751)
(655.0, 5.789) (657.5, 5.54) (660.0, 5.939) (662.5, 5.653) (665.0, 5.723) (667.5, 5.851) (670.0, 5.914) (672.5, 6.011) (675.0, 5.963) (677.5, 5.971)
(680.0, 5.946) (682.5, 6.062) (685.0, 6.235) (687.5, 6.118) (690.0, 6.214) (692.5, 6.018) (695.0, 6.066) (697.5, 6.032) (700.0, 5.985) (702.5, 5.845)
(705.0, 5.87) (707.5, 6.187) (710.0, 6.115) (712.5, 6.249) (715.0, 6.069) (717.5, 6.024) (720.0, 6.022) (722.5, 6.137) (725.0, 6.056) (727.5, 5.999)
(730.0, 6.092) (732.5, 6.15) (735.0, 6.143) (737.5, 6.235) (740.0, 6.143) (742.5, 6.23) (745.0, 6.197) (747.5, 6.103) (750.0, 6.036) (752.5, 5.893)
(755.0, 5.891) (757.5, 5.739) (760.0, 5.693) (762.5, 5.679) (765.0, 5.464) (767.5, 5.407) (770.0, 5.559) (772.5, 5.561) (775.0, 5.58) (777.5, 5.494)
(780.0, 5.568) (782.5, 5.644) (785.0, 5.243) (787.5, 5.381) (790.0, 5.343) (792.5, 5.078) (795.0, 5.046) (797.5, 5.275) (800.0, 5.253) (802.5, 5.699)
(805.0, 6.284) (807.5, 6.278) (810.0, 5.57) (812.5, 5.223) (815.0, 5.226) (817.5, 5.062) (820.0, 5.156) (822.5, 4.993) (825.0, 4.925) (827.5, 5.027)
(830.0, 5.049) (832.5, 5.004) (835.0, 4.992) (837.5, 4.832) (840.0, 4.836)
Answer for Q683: -1.2 yr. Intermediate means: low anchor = 5.72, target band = 6.07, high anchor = 5.61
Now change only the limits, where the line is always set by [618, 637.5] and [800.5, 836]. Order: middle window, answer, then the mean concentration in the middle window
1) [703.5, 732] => -3.01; 6.07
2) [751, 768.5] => -0.86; 5.69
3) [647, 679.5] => -1.36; 5.82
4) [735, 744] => -1.22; 6.19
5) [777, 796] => 0.10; 5.35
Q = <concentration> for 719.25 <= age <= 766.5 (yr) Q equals 5.99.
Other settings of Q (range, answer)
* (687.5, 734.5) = 6.07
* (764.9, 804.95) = 5.44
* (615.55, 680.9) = 5.75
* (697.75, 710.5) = 6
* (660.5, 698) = 5.98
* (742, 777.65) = 5.77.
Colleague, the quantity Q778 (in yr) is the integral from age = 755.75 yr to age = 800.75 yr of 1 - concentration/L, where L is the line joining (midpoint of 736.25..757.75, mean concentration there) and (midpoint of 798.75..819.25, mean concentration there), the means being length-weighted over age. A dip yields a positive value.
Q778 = 2.8 yr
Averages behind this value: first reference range 6.07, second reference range 5.56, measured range 5.45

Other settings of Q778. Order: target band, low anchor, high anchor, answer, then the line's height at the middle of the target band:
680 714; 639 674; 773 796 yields -2.5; 5.65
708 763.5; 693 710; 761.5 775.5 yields -2.7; 5.77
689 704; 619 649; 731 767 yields -0.5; 5.83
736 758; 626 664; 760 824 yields -2.1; 5.52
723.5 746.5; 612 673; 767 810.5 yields -2.3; 5.58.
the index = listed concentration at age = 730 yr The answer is 6.092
